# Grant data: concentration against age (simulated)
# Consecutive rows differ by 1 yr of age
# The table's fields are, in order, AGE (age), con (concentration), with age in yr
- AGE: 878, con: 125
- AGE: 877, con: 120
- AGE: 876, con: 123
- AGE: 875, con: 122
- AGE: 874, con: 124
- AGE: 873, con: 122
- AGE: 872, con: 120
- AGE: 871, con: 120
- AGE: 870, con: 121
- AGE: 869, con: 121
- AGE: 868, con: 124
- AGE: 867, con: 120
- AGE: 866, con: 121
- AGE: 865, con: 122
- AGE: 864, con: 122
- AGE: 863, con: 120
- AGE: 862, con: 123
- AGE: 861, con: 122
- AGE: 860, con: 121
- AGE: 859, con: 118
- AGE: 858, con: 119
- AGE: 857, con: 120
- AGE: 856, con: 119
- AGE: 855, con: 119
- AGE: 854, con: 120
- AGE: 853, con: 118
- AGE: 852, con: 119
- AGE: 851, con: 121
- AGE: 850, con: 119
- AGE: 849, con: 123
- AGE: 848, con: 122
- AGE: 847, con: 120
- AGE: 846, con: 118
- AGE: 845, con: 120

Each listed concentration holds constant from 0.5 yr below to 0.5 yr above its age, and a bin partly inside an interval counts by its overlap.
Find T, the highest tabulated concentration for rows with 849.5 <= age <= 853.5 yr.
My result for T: 121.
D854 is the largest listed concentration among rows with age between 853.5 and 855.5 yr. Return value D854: 120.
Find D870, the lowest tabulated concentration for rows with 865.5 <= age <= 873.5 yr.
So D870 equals 120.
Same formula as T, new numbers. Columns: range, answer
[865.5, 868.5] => 124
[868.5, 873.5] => 122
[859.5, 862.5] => 123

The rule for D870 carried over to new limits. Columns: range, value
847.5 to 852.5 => 119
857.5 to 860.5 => 118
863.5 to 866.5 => 121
